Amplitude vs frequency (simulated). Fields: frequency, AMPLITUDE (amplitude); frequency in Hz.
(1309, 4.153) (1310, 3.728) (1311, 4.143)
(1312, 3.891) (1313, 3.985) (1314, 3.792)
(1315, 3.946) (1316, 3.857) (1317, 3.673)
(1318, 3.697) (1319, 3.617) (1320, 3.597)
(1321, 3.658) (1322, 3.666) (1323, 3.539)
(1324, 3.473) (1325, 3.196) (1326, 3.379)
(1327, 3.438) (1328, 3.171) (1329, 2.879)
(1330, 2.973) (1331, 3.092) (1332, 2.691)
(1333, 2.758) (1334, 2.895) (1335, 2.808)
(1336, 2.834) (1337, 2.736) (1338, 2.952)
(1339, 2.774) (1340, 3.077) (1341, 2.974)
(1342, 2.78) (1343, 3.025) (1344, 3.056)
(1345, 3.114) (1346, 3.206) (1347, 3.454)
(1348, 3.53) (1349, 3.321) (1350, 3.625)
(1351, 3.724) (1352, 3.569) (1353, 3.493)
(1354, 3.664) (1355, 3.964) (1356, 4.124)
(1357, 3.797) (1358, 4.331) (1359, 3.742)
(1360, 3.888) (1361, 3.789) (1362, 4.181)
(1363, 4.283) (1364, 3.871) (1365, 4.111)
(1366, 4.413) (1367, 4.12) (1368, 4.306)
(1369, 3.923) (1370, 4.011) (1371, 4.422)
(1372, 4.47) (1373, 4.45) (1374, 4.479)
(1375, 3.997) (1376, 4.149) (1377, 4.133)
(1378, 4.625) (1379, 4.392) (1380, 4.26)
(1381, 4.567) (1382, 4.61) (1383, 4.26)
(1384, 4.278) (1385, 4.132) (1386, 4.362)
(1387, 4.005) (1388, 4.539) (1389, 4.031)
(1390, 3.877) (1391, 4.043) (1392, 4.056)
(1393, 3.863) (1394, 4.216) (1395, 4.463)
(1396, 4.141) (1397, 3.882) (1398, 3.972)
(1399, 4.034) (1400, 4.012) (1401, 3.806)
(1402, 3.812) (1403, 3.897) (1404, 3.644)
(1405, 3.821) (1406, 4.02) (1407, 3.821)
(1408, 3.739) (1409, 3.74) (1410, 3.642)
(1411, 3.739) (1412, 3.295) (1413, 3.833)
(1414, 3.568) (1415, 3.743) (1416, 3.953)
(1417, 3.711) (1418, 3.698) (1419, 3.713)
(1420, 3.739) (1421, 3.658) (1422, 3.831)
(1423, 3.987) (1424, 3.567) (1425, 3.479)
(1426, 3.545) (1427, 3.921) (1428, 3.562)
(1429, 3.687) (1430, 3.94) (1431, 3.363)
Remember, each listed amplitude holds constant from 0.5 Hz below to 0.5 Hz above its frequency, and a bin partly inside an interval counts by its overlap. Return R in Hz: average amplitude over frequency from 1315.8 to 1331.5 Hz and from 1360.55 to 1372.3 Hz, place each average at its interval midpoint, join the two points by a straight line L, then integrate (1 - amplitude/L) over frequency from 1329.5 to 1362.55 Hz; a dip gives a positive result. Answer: 4.2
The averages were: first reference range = 3.42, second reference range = 4.15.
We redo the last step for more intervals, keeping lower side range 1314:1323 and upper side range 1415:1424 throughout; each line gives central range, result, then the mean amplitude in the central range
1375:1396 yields -2.7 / 4.23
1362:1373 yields -1.4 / 4.2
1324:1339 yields 2.9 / 3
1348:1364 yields -0.4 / 3.82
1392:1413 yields -0.7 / 3.88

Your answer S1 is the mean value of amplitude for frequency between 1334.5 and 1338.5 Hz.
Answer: 2.83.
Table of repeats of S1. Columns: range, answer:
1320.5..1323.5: 3.62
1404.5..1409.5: 3.83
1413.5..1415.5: 3.66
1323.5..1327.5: 3.37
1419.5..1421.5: 3.7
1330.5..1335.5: 2.85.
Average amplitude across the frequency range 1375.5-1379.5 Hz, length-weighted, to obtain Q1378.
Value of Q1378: 4.32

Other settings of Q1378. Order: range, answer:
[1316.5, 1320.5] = 3.65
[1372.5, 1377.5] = 4.24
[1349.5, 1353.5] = 3.6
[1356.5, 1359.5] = 3.96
